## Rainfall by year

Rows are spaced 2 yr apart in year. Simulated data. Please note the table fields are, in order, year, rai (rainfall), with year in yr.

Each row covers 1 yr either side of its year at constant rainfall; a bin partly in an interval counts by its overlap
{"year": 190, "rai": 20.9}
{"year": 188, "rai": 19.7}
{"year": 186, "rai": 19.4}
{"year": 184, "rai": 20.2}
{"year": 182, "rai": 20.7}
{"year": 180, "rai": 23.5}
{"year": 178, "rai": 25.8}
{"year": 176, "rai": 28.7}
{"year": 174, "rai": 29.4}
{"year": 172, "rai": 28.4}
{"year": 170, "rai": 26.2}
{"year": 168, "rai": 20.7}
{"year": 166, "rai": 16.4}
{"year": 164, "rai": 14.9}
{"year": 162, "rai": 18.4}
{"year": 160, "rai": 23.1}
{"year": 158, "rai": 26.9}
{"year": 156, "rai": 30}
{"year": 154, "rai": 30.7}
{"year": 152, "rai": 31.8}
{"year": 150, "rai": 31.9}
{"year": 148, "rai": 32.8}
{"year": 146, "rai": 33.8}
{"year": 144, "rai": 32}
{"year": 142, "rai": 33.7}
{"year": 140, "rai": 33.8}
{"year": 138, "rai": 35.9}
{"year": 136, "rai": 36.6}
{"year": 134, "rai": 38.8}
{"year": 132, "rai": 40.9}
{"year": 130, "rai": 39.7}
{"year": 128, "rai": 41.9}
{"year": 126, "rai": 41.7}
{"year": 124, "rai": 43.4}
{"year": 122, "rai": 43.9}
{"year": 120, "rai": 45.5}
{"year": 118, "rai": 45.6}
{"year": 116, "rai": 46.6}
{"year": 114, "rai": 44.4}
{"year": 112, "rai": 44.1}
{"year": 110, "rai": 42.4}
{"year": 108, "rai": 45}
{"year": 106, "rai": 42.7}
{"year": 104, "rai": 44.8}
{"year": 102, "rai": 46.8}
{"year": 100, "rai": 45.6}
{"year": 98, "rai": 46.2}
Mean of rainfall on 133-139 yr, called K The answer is 37.1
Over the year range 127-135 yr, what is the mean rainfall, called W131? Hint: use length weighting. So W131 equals 40.3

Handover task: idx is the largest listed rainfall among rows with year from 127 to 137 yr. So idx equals 41.9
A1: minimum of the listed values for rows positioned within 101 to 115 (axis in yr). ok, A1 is 42.4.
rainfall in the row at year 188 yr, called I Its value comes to 19.7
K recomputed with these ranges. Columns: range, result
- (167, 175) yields 26.2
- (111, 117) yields 45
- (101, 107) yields 44.8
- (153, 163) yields 25.8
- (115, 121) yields 45.9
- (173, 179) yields 28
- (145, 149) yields 33.3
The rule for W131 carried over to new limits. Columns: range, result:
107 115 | 44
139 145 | 33.2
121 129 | 42.7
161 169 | 17.6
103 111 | 43.7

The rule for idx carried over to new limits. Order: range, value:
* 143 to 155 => 33.8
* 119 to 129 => 45.5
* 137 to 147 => 35.9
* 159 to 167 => 23.1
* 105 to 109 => 45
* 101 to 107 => 46.8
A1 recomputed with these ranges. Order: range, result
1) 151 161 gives 23.1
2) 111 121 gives 44.1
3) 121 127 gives 41.7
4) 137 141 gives 33.8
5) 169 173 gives 26.2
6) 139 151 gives 31.9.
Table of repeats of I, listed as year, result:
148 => 32.8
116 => 46.6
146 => 33.8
